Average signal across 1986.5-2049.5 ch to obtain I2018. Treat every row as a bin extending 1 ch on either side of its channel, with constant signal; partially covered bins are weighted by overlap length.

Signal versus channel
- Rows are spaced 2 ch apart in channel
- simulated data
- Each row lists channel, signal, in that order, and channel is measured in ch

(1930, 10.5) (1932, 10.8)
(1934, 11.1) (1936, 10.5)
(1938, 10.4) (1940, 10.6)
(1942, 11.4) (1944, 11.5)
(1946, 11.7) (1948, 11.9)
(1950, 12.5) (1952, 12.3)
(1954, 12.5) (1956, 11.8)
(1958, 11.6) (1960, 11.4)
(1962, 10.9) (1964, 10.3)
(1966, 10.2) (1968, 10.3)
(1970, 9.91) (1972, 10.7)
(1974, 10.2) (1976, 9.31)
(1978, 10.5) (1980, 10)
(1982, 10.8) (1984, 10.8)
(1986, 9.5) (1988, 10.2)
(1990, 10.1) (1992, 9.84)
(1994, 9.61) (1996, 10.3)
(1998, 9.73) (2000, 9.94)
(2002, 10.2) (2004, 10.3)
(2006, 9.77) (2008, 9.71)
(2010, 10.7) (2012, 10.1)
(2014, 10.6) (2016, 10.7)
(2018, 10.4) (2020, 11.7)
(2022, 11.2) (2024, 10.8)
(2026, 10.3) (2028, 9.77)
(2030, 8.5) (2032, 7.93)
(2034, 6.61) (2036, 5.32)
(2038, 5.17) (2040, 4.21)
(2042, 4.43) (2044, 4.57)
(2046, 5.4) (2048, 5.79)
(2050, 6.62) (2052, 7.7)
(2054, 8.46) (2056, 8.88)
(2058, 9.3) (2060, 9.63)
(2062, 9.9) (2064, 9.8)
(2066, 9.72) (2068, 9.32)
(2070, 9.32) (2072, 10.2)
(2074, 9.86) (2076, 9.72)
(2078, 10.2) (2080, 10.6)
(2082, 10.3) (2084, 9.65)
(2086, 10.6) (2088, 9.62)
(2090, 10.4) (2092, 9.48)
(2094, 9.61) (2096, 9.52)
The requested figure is 8.82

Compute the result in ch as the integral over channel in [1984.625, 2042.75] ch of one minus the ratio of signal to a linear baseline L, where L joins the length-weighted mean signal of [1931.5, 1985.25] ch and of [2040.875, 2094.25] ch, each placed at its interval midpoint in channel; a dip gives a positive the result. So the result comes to 3.8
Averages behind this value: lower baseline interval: 11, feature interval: 9.26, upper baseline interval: 8.83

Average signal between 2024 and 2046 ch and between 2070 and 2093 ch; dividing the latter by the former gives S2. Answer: 1.47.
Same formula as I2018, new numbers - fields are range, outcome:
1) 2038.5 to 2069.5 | 7.57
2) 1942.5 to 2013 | 10.6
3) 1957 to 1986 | 10.5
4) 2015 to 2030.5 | 10.5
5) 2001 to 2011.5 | 10.1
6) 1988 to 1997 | 9.99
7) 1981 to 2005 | 10.1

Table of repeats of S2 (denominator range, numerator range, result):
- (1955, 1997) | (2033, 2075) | 0.73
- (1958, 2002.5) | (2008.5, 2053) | 0.79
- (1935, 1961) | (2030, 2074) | 0.66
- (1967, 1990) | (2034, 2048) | 0.49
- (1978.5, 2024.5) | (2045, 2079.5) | 0.86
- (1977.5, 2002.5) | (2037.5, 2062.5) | 0.68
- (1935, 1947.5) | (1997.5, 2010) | 0.91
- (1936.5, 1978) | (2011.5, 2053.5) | 0.72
